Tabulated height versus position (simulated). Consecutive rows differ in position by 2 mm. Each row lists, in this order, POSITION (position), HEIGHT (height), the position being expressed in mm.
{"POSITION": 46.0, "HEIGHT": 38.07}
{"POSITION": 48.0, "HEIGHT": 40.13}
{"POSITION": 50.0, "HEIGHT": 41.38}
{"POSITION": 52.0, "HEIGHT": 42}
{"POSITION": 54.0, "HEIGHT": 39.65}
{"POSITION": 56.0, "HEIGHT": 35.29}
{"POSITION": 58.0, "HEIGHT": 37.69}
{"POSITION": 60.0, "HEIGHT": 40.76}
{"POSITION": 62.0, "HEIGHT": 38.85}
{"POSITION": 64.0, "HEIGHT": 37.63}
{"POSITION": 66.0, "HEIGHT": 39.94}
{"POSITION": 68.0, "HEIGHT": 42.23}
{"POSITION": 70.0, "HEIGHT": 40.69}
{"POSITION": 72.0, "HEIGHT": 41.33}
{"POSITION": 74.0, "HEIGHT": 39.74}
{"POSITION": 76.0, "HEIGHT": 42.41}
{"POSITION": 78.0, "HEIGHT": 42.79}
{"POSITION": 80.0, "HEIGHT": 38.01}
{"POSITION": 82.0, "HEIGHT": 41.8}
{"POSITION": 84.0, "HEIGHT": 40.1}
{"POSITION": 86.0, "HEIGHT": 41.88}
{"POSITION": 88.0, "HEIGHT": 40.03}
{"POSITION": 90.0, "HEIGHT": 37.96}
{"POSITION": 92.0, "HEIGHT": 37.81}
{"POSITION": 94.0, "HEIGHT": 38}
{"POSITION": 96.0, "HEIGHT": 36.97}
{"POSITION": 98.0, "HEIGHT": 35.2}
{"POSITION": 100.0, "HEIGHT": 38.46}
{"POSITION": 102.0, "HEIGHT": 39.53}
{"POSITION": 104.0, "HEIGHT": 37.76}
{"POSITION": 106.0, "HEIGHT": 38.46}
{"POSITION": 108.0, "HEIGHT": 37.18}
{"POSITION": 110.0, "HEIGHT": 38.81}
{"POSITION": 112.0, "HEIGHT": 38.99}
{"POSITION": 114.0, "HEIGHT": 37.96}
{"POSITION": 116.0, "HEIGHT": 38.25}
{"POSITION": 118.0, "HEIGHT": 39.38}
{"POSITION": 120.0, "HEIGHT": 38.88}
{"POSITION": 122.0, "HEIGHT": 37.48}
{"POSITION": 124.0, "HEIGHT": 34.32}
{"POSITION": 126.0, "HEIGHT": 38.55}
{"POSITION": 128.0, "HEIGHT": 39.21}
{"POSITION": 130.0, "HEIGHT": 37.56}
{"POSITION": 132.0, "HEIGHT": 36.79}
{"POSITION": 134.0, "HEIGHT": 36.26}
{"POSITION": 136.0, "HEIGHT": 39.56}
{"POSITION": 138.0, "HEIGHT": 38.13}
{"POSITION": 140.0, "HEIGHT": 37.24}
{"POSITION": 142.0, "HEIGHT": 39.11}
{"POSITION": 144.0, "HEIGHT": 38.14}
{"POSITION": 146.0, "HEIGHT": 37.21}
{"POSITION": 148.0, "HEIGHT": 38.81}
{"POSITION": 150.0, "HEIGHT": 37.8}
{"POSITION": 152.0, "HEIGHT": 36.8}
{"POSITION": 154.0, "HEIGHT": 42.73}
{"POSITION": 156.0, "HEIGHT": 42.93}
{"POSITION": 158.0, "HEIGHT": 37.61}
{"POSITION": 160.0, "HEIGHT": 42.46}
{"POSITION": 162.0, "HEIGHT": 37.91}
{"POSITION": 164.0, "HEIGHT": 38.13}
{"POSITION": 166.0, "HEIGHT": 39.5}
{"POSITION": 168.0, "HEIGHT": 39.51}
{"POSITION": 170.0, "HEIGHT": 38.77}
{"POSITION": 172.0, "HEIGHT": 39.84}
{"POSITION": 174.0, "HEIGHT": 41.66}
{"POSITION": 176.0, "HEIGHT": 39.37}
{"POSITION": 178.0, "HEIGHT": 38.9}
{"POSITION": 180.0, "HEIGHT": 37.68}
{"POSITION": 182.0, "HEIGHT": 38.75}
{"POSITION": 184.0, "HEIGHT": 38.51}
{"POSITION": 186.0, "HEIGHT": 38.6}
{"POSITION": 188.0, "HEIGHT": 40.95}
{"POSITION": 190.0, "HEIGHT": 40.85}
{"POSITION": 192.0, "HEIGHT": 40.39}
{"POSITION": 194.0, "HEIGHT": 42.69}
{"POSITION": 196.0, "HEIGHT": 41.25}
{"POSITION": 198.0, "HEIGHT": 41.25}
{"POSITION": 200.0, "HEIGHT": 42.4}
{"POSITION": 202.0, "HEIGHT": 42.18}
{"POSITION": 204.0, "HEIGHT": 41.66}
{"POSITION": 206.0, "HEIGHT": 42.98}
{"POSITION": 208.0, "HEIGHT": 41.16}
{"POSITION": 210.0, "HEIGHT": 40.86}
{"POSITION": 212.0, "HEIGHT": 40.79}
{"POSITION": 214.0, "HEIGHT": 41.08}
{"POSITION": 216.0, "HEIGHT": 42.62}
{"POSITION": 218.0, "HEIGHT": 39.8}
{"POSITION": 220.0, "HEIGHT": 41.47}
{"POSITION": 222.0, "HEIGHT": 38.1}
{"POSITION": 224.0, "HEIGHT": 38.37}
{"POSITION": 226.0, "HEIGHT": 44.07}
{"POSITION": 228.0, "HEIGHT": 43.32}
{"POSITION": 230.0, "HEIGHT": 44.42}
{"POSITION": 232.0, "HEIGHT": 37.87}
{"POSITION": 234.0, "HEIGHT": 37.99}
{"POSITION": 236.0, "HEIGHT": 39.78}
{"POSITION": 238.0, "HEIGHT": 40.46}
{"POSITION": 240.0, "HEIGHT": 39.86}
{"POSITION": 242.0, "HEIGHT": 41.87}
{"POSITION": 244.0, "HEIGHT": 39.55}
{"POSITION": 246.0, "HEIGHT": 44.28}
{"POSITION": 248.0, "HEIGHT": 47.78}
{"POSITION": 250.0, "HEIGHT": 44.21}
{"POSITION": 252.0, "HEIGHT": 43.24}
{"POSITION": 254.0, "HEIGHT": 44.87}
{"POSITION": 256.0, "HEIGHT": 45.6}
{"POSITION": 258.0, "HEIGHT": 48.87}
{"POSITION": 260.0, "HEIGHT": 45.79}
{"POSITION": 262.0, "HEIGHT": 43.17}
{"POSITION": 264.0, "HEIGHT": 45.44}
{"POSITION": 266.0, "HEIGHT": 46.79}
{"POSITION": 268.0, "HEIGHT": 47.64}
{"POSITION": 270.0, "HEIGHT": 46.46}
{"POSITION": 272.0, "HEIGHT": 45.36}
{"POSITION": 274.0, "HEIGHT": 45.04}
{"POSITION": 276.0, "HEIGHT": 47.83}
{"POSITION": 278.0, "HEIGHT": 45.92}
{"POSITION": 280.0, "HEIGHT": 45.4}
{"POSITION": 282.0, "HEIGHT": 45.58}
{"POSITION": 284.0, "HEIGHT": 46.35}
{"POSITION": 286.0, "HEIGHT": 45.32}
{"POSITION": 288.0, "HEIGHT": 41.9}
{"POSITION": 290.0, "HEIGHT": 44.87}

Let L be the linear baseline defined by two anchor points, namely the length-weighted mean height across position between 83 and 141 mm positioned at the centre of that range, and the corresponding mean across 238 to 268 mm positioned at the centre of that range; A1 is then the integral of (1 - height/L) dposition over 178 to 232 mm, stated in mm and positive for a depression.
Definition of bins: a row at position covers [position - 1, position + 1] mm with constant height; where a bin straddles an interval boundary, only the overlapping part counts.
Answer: 1.71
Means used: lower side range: 38.2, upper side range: 44.4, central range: 40.9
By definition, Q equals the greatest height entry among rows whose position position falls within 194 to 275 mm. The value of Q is 48.87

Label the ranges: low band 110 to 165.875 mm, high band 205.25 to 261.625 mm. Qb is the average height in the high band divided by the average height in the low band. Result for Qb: 1.10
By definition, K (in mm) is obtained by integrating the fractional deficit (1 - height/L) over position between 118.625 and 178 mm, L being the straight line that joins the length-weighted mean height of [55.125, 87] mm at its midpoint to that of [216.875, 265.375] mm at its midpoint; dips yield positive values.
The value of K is 3.6 mm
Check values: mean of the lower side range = 40.1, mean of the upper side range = 42.5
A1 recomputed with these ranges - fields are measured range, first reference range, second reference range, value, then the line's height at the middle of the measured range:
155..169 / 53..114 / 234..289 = 0.6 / 41.5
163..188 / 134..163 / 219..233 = 0.3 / 39.7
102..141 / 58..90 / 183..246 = 2.5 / 40.6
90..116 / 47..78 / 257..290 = 2.0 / 41.2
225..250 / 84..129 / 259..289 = 1.2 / 44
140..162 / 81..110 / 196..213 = 0.5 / 40.2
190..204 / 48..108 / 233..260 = 0.1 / 42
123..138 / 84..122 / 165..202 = 0.6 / 39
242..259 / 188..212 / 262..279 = 0.1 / 44.8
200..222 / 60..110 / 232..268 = 0.6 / 42.5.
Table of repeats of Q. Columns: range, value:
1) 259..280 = 47.83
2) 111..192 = 42.93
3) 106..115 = 38.99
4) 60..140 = 42.79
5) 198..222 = 42.98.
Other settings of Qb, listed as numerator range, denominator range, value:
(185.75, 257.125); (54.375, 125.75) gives 1.07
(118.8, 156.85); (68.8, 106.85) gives 0.97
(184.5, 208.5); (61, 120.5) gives 1.05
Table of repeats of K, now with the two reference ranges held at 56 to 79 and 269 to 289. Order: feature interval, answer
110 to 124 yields 1.1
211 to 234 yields 1.6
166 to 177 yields 0.8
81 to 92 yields 0.1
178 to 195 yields 1.3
